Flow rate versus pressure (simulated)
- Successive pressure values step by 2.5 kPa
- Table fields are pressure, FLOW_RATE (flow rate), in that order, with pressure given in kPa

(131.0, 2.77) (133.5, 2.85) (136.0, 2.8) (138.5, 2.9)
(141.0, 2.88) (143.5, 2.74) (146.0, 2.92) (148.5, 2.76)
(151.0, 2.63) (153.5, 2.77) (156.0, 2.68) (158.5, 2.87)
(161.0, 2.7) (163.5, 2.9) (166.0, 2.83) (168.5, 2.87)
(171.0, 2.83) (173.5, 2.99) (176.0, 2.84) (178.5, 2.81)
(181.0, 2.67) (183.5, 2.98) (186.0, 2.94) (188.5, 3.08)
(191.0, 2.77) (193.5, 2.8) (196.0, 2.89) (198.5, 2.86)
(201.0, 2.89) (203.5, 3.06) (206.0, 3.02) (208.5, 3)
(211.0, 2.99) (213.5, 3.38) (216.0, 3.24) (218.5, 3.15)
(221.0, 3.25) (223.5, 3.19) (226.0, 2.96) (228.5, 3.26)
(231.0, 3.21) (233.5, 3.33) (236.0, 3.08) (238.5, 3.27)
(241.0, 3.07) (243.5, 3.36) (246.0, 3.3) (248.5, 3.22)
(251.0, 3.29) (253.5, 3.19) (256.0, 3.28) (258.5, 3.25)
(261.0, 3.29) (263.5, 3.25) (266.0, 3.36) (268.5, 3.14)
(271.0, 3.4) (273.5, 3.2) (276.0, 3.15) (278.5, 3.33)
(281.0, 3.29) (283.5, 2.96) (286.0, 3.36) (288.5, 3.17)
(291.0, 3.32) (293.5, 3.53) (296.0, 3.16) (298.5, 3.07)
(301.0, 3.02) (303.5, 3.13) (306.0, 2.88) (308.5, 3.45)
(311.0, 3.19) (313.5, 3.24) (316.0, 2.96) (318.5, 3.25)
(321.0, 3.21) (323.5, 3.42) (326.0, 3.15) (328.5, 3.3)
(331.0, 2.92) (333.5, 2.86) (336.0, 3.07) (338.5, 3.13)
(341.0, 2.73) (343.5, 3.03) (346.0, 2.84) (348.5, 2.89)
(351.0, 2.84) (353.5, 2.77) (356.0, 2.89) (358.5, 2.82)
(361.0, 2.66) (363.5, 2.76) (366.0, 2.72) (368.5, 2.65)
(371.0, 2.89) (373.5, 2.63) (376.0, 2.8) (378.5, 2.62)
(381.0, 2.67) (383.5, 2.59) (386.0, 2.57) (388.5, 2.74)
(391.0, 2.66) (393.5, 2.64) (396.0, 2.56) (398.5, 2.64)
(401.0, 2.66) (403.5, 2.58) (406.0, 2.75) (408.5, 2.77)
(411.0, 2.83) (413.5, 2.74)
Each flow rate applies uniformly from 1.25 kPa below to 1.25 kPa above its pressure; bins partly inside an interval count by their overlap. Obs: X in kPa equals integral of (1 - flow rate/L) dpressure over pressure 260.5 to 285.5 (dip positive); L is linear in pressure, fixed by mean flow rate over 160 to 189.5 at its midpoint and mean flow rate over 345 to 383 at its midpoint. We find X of -3.8 kPa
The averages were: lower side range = 2.87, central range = 3.24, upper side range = 2.76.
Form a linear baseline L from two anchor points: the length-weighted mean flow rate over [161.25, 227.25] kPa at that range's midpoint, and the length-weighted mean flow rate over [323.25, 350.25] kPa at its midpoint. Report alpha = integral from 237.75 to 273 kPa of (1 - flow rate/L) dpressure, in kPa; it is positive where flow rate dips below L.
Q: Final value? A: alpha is -3.25 kPa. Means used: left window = 2.96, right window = 3.01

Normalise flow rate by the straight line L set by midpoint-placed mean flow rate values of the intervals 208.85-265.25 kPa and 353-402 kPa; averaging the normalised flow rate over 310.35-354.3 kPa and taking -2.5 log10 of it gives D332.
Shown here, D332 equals -0.07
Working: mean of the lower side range 3.22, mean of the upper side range 2.7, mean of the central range 3.05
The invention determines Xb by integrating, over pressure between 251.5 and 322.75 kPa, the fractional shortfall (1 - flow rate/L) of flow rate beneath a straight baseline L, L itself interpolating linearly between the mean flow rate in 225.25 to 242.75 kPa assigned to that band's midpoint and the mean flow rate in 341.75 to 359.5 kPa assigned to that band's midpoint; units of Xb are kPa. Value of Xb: -4.3 kPa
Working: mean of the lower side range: 3.18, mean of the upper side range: 2.87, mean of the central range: 3.22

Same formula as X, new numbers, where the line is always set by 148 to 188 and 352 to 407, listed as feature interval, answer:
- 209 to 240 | -4.43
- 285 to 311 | -4.38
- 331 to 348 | -1.38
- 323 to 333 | -1.58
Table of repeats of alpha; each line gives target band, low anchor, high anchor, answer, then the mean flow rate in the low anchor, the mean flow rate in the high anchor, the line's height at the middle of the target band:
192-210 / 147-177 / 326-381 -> -0.73 kPa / 2.81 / 2.85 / 2.82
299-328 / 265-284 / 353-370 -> -1.48 kPa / 3.24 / 2.75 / 3.02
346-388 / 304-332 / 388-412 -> 2.08 kPa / 3.18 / 2.68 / 2.88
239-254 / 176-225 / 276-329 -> -0.74 kPa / 2.99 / 3.21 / 3.09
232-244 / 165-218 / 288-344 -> -0.78 kPa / 2.94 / 3.14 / 3.02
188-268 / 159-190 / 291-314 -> -3.66 kPa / 2.87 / 3.19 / 3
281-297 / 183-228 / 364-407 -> -2.19 kPa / 3.03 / 2.67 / 2.86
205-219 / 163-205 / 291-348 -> -0.95 kPa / 2.88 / 3.12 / 2.93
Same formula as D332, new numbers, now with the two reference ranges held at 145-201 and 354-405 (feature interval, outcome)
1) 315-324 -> -0.17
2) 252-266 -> -0.18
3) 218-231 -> -0.13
